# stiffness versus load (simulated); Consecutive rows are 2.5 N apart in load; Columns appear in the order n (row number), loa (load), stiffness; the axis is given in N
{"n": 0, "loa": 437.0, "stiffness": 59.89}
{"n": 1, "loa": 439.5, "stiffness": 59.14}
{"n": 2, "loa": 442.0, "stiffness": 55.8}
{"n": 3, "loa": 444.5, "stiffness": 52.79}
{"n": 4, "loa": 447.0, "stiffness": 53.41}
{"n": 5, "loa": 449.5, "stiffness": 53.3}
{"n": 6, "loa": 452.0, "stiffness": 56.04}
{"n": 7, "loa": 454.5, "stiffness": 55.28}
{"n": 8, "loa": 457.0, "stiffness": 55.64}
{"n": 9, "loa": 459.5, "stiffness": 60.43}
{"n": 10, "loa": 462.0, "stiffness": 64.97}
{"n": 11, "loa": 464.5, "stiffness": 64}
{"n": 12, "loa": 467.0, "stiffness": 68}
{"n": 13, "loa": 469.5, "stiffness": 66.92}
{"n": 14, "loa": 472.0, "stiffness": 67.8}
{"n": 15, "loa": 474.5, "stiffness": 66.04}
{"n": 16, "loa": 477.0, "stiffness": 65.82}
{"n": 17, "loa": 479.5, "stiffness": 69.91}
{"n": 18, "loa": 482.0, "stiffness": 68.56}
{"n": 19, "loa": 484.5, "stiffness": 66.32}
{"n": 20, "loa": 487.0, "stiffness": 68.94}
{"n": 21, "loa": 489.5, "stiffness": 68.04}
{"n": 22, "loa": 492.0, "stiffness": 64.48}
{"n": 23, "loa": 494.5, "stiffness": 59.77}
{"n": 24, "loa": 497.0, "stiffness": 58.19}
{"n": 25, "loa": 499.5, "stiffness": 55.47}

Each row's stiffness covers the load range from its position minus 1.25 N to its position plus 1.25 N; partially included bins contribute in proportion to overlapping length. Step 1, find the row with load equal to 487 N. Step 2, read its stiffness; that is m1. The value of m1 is 68.94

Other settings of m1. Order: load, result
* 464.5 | 64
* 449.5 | 53.3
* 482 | 68.56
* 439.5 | 59.14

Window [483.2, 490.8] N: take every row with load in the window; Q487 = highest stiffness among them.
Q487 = 68.94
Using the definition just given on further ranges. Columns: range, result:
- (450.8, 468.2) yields 68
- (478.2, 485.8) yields 69.91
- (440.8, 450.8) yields 55.8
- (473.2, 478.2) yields 66.04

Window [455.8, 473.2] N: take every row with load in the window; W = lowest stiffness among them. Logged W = 55.64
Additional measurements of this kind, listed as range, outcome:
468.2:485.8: 65.82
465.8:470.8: 66.92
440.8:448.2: 52.79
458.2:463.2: 60.43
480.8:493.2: 64.48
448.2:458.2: 53.3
